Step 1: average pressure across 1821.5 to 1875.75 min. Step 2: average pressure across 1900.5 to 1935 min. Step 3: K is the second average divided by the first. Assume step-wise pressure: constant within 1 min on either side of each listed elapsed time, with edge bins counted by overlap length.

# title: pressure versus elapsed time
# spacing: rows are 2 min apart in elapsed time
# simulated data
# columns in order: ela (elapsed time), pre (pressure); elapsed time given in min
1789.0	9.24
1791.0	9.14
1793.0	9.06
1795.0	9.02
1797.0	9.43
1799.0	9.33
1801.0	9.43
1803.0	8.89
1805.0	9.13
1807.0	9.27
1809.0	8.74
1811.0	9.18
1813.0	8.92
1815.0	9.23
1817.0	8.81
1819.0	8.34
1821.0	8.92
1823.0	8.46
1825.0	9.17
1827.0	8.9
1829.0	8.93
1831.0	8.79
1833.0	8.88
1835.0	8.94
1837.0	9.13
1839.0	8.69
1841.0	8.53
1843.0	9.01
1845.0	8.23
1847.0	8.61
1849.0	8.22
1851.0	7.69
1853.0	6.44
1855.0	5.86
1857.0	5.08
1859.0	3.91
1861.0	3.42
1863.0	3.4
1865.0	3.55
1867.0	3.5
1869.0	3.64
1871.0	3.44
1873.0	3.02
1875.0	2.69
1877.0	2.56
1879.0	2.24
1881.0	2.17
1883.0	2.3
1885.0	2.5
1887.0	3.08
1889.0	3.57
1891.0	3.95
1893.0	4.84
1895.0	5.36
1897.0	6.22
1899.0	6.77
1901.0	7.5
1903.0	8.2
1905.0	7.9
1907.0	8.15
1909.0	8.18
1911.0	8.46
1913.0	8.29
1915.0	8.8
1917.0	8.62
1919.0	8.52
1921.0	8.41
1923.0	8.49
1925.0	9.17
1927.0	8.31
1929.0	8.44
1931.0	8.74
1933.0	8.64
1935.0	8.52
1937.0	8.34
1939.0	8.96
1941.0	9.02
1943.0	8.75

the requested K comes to 1.27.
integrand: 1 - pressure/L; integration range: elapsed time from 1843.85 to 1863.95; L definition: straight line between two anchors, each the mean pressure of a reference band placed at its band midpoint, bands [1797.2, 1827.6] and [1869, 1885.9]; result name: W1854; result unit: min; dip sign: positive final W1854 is -4.1 min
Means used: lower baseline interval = 8.99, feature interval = 6.11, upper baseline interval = 2.68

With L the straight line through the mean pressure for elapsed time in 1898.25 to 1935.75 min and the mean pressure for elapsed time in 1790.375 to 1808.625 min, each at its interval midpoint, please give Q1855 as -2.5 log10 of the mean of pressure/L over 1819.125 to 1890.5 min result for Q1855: 0.44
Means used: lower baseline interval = 9.17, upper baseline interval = 8.33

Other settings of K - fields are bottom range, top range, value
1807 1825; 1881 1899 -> 0.45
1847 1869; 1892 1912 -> 1.38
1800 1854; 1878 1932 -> 0.75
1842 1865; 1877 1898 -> 0.57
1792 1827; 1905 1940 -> 0.94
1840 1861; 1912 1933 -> 1.23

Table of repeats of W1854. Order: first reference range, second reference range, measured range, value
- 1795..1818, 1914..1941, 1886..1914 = 7.27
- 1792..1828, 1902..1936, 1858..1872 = 8.31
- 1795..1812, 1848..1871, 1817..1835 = -3.34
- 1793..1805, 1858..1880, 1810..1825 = -2.48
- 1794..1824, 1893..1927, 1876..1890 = 9.49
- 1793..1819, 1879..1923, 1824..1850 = -1.97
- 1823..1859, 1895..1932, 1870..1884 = 9.44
